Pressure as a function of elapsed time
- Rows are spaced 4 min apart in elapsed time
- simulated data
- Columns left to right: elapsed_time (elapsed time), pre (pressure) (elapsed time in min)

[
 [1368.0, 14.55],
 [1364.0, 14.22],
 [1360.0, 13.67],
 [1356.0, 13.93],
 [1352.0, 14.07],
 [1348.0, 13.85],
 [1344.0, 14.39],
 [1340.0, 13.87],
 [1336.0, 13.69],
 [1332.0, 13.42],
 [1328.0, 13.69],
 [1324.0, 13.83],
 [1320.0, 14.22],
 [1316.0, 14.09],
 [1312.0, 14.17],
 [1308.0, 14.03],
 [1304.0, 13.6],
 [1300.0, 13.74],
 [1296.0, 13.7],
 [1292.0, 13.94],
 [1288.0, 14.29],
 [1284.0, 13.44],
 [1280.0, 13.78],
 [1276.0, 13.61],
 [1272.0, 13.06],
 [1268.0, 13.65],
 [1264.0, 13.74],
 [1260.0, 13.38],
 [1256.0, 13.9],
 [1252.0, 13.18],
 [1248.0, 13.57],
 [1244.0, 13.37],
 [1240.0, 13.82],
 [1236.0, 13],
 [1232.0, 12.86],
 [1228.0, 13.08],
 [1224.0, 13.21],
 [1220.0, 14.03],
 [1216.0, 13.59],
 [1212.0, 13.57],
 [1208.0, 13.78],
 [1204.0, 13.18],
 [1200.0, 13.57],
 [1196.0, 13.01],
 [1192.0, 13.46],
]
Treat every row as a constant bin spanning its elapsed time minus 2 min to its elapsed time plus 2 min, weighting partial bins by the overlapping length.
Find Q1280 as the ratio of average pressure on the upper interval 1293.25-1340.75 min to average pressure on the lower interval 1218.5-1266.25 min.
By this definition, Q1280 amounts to 1.03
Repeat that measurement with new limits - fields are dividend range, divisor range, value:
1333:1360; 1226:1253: 1.05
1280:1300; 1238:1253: 1.02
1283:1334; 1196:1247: 1.03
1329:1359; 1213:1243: 1.04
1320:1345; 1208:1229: 1.02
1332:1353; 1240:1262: 1.03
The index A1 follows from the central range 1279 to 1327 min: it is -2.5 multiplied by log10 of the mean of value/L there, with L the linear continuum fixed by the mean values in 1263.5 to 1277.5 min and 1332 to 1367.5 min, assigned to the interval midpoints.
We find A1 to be -0.02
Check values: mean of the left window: 13.5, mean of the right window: 14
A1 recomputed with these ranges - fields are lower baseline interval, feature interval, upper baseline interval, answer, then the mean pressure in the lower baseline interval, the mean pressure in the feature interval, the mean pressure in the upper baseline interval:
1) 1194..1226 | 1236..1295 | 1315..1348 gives 0.01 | 13.5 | 13.6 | 13.9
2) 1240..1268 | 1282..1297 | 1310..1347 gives -0.01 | 13.6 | 13.9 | 13.9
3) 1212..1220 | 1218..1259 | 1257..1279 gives 0.02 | 13.7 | 13.4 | 13.5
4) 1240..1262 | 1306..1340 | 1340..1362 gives 0.00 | 13.5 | 13.9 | 14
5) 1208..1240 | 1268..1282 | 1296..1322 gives 0.02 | 13.4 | 13.5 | 14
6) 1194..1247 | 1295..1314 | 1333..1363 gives -0.01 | 13.4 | 13.9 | 13.9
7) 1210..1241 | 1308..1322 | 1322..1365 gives -0.03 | 13.4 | 14.1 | 13.9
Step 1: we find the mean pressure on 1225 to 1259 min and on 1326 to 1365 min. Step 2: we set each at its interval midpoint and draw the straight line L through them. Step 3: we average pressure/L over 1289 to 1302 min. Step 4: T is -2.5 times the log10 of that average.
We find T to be -0.02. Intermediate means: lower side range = 13.3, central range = 13.8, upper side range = 13.9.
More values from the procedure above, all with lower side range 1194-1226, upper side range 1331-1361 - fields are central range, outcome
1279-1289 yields -0.007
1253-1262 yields 0.003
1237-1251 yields 0.006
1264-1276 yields 0.016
